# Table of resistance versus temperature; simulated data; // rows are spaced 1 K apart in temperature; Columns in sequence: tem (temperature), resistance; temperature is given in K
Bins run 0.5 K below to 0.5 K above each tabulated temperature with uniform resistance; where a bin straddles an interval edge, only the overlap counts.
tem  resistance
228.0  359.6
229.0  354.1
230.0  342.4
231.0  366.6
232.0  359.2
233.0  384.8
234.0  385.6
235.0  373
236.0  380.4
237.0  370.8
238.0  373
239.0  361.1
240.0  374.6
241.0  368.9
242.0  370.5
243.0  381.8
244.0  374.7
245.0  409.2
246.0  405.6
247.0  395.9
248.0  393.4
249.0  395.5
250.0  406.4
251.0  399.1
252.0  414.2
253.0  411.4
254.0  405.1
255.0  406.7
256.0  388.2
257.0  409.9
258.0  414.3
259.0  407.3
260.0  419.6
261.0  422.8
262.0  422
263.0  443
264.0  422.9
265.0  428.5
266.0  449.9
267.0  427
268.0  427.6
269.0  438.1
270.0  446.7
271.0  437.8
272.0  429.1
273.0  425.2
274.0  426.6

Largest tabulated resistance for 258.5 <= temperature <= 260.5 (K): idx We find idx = 419.6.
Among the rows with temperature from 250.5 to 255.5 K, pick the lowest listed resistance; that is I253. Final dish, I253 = 399.1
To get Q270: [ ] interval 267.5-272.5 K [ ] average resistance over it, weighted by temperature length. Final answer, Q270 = 436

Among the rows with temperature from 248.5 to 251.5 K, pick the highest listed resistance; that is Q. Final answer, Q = 406.4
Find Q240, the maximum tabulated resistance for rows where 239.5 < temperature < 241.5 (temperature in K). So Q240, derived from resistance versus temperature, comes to 374.6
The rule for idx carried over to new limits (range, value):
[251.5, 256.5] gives 414.2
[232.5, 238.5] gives 385.6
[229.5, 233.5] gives 384.8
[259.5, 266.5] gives 449.9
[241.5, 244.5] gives 381.8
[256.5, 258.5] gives 414.3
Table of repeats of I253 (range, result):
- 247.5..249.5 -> 393.4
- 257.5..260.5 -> 407.3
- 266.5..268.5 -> 427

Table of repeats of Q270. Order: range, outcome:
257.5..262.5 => 417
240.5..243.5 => 374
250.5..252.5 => 407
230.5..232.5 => 363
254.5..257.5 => 402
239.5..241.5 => 372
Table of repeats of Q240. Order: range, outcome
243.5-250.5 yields 409.2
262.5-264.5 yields 443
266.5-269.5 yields 438.1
